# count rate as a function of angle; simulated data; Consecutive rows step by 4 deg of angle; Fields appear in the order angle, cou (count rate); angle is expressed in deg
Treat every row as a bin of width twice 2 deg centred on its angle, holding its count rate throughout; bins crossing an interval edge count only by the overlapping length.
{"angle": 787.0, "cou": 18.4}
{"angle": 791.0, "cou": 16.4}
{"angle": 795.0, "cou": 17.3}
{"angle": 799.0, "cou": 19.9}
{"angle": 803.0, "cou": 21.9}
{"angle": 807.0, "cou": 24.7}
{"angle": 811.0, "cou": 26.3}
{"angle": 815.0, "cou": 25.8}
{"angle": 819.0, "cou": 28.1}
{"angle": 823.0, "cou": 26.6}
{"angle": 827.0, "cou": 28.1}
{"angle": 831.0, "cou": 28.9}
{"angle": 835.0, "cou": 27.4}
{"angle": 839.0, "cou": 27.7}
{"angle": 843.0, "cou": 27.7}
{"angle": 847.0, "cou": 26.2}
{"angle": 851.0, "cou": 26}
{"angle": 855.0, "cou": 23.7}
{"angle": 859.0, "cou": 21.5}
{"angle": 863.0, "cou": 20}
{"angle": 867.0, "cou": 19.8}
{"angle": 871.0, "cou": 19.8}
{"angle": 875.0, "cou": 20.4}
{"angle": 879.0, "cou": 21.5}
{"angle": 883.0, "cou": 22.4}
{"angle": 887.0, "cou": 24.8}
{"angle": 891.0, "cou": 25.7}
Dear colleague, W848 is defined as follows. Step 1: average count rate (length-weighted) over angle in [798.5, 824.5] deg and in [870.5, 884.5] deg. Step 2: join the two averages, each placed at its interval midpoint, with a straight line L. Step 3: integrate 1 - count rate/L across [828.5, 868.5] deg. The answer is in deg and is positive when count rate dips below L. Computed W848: -3.69 deg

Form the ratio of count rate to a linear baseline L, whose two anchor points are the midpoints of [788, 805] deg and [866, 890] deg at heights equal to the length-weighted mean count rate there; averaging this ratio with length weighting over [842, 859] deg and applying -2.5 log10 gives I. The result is -0.22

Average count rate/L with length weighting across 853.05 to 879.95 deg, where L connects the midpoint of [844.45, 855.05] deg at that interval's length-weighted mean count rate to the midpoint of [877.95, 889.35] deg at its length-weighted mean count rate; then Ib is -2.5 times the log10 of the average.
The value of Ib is 0.17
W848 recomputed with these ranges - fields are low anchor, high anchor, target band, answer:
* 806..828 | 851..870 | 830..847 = -2.46 deg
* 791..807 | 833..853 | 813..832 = -2.98 deg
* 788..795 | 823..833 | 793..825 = -2.11 deg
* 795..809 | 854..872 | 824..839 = -4.81 deg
